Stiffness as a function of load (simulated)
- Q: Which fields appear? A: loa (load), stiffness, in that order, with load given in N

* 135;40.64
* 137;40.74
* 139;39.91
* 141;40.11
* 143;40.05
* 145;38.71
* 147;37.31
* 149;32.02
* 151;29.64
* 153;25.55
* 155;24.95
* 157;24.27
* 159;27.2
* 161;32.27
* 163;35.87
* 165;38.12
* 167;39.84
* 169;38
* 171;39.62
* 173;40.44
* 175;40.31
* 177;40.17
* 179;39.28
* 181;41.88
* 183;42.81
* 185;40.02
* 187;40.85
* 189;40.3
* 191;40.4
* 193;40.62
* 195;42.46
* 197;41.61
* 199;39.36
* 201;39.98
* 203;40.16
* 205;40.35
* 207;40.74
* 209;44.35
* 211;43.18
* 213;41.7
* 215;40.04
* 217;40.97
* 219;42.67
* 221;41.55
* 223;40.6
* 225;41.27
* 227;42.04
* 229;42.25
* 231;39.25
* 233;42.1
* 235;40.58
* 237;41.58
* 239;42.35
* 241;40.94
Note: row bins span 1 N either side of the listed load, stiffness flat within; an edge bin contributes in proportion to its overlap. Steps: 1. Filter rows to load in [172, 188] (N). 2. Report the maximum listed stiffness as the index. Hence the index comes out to 42.81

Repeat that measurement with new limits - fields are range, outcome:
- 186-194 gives 40.85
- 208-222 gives 44.35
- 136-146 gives 40.74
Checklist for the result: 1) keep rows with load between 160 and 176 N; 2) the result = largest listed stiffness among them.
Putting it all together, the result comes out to 40.44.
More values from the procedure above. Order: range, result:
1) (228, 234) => 42.25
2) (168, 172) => 39.62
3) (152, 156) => 25.55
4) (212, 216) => 41.7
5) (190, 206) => 42.46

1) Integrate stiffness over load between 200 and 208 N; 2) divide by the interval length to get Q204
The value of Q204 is 40.3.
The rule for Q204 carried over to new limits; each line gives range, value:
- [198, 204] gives 39.8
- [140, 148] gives 39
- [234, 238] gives 41.1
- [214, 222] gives 41.3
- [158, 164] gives 31.8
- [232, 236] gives 41.3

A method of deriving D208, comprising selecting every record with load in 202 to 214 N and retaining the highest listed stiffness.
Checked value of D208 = 44.35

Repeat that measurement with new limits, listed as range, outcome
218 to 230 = 42.67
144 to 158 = 38.71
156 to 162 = 32.27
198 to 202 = 39.98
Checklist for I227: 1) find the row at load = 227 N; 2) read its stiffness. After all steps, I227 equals 42.04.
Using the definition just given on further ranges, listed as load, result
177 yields 40.17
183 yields 42.81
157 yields 24.27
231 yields 39.25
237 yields 41.58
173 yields 40.44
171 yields 39.62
